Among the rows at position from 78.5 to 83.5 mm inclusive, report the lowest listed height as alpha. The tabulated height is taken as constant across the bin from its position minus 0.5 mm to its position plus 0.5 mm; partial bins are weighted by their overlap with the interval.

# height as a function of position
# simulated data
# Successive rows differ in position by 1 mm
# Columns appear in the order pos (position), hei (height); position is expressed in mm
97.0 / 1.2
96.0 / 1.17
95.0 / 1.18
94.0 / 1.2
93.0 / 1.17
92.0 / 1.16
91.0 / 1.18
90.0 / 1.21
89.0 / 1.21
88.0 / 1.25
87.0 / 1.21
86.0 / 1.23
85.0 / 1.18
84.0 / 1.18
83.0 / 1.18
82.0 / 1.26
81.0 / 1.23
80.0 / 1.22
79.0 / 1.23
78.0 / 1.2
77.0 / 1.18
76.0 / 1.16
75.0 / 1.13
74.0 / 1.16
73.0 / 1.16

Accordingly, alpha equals 1.18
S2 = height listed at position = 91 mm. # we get 1.18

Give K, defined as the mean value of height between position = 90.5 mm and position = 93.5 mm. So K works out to 1.17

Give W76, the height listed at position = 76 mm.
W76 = 1.16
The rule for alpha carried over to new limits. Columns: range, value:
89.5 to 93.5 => 1.16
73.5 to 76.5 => 1.13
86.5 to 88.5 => 1.21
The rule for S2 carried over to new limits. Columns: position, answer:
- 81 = 1.23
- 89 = 1.21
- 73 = 1.16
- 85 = 1.18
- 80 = 1.22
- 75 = 1.13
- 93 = 1.17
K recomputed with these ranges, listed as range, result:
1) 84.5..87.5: 1.21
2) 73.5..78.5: 1.17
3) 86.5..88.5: 1.23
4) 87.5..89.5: 1.23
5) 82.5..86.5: 1.19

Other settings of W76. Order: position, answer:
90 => 1.21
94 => 1.2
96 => 1.17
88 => 1.25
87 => 1.21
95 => 1.18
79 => 1.23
